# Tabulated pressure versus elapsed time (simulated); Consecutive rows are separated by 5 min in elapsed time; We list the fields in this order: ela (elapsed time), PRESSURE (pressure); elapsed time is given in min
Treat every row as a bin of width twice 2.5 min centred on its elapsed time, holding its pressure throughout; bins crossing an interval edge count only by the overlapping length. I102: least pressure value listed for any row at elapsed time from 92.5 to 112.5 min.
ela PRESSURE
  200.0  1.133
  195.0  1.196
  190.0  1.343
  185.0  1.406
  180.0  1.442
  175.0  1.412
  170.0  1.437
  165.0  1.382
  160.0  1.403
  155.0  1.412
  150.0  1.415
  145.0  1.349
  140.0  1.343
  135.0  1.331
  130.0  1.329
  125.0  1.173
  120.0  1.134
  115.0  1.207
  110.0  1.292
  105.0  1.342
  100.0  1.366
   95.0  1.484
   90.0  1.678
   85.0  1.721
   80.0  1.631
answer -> 1.292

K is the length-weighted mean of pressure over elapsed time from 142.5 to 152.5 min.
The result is 1.38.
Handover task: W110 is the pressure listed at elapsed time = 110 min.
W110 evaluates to 1.292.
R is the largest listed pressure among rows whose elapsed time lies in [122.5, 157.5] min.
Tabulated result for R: 1.415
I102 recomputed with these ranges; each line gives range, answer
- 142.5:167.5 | 1.349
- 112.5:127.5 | 1.134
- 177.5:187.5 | 1.406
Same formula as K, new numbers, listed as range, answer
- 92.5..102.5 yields 1.43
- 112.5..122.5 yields 1.17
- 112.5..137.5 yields 1.23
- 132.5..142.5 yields 1.34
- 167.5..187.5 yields 1.42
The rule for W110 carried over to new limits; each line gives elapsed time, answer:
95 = 1.484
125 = 1.173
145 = 1.349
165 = 1.382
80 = 1.631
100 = 1.366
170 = 1.437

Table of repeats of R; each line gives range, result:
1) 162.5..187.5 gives 1.442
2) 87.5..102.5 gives 1.678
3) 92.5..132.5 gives 1.484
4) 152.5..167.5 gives 1.412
